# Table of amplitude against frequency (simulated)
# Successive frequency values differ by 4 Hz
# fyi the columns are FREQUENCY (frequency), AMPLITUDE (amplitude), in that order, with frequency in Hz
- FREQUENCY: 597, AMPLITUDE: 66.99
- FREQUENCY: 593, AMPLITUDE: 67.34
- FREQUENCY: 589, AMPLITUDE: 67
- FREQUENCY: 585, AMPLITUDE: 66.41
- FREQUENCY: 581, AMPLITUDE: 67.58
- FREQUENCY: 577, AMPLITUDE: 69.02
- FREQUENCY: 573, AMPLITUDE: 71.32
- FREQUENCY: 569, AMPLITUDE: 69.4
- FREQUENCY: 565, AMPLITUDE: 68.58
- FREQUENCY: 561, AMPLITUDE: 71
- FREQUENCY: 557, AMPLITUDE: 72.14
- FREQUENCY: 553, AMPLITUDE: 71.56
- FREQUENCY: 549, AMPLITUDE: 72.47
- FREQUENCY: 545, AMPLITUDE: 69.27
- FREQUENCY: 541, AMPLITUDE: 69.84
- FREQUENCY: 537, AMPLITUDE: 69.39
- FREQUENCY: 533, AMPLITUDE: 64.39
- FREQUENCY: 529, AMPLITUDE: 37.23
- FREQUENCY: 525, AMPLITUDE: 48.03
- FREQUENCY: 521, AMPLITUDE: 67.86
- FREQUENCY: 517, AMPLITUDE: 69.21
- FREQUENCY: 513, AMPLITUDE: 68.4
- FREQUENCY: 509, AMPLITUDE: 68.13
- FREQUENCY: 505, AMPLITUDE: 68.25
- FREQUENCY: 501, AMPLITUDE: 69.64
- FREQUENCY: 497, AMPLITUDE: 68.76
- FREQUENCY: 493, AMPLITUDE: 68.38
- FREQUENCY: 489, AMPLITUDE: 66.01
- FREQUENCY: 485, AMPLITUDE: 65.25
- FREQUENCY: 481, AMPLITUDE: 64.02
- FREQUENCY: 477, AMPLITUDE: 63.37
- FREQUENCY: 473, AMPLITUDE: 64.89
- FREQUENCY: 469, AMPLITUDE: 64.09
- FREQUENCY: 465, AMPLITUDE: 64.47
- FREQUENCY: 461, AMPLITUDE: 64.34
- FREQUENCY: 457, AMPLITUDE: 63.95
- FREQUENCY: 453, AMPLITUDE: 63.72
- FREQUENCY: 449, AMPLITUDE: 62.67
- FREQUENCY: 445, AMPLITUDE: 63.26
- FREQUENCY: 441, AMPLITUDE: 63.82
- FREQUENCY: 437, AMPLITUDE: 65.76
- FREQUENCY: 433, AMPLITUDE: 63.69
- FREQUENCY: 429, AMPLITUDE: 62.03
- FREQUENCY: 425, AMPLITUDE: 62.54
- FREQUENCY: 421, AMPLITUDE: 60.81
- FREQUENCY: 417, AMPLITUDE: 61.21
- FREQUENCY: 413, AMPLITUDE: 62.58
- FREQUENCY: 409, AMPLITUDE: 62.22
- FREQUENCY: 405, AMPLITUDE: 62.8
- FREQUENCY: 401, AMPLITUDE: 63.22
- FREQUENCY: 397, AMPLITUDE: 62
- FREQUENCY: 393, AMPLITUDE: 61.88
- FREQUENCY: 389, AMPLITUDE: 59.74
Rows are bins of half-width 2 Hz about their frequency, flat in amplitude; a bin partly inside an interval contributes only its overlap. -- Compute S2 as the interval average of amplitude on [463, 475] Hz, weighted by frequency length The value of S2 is 64.5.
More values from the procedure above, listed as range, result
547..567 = 71.1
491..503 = 68.9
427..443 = 63.8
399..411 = 62.7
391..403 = 62.4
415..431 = 61.6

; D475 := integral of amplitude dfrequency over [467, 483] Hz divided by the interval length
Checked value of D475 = 64.1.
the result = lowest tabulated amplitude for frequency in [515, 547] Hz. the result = 37.23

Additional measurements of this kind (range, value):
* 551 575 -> 68.58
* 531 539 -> 64.39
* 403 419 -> 61.21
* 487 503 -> 66.01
